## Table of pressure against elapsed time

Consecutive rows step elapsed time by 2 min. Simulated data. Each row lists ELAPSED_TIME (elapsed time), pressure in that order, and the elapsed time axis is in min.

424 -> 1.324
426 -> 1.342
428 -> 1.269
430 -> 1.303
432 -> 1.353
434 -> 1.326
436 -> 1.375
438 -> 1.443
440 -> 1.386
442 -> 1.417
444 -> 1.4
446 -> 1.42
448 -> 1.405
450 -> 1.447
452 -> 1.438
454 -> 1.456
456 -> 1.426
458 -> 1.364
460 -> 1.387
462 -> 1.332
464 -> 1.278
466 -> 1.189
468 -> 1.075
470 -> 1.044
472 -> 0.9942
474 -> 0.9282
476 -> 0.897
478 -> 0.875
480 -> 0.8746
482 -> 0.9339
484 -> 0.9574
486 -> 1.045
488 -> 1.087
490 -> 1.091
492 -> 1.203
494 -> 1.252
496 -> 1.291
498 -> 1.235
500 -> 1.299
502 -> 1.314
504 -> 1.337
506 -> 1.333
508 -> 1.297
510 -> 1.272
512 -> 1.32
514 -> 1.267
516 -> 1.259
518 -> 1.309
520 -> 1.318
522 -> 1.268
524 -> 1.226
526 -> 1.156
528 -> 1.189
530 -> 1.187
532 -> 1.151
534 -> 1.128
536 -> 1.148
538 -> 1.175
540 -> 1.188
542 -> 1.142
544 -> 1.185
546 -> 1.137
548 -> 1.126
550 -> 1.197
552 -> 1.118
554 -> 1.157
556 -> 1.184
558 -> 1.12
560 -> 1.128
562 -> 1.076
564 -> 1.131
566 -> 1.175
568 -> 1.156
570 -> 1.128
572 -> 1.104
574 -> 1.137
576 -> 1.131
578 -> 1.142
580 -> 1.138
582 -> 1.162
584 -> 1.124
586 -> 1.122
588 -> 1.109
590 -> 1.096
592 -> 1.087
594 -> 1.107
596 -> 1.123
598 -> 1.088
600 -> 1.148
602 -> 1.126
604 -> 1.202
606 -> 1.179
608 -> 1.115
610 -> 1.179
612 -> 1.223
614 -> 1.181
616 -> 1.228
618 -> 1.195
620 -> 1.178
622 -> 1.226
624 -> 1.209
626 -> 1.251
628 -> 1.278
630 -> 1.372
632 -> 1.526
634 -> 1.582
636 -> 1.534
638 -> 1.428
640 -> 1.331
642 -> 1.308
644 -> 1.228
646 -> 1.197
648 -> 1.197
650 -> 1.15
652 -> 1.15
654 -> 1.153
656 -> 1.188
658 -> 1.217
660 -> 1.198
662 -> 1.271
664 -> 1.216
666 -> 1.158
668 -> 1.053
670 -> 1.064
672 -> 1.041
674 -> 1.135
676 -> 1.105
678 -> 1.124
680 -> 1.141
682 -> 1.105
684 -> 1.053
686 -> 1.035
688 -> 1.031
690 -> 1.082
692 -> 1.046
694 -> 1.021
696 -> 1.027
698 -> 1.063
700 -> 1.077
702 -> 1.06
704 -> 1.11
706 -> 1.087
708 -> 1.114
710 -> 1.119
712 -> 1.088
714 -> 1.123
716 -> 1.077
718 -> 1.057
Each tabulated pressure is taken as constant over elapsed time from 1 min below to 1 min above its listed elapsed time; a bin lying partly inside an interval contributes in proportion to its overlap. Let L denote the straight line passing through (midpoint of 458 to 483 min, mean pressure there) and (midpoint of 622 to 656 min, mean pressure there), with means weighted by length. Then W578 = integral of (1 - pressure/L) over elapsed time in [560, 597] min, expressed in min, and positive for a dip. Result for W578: 2.90 min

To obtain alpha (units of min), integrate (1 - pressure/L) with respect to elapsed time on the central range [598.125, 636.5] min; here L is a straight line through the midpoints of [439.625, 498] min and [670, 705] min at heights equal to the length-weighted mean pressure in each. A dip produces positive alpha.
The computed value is -4.75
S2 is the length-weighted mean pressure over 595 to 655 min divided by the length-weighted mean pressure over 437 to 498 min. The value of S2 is 1.0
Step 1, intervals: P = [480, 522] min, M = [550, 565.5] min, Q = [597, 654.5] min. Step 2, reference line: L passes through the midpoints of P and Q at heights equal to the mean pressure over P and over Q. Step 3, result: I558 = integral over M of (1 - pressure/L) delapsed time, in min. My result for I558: 1.2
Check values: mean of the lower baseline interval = 1.21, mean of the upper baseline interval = 1.25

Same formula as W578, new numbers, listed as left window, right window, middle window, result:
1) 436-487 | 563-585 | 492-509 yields -1.4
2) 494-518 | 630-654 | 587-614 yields 3.6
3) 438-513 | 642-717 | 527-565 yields 1.2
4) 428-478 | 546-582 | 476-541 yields 1.5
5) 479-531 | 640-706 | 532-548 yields 0.4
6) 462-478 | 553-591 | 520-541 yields -1.6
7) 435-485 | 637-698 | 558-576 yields 0.9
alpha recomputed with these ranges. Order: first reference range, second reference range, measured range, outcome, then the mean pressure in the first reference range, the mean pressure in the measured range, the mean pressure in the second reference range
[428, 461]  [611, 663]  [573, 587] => 1.8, 1.39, 1.14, 1.27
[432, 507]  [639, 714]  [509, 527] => -0.9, 1.23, 1.27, 1.13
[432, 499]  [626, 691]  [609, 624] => 0.1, 1.22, 1.2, 1.21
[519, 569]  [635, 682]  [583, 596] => 0.8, 1.17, 1.11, 1.2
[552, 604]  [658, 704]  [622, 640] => -4.4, 1.13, 1.38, 1.1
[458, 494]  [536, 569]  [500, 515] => -2.6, 1.08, 1.31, 1.15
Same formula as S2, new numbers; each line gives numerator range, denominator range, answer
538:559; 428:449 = 0.84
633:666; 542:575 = 1.11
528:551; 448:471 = 0.88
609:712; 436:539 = 0.96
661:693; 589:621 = 0.96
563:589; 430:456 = 0.81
